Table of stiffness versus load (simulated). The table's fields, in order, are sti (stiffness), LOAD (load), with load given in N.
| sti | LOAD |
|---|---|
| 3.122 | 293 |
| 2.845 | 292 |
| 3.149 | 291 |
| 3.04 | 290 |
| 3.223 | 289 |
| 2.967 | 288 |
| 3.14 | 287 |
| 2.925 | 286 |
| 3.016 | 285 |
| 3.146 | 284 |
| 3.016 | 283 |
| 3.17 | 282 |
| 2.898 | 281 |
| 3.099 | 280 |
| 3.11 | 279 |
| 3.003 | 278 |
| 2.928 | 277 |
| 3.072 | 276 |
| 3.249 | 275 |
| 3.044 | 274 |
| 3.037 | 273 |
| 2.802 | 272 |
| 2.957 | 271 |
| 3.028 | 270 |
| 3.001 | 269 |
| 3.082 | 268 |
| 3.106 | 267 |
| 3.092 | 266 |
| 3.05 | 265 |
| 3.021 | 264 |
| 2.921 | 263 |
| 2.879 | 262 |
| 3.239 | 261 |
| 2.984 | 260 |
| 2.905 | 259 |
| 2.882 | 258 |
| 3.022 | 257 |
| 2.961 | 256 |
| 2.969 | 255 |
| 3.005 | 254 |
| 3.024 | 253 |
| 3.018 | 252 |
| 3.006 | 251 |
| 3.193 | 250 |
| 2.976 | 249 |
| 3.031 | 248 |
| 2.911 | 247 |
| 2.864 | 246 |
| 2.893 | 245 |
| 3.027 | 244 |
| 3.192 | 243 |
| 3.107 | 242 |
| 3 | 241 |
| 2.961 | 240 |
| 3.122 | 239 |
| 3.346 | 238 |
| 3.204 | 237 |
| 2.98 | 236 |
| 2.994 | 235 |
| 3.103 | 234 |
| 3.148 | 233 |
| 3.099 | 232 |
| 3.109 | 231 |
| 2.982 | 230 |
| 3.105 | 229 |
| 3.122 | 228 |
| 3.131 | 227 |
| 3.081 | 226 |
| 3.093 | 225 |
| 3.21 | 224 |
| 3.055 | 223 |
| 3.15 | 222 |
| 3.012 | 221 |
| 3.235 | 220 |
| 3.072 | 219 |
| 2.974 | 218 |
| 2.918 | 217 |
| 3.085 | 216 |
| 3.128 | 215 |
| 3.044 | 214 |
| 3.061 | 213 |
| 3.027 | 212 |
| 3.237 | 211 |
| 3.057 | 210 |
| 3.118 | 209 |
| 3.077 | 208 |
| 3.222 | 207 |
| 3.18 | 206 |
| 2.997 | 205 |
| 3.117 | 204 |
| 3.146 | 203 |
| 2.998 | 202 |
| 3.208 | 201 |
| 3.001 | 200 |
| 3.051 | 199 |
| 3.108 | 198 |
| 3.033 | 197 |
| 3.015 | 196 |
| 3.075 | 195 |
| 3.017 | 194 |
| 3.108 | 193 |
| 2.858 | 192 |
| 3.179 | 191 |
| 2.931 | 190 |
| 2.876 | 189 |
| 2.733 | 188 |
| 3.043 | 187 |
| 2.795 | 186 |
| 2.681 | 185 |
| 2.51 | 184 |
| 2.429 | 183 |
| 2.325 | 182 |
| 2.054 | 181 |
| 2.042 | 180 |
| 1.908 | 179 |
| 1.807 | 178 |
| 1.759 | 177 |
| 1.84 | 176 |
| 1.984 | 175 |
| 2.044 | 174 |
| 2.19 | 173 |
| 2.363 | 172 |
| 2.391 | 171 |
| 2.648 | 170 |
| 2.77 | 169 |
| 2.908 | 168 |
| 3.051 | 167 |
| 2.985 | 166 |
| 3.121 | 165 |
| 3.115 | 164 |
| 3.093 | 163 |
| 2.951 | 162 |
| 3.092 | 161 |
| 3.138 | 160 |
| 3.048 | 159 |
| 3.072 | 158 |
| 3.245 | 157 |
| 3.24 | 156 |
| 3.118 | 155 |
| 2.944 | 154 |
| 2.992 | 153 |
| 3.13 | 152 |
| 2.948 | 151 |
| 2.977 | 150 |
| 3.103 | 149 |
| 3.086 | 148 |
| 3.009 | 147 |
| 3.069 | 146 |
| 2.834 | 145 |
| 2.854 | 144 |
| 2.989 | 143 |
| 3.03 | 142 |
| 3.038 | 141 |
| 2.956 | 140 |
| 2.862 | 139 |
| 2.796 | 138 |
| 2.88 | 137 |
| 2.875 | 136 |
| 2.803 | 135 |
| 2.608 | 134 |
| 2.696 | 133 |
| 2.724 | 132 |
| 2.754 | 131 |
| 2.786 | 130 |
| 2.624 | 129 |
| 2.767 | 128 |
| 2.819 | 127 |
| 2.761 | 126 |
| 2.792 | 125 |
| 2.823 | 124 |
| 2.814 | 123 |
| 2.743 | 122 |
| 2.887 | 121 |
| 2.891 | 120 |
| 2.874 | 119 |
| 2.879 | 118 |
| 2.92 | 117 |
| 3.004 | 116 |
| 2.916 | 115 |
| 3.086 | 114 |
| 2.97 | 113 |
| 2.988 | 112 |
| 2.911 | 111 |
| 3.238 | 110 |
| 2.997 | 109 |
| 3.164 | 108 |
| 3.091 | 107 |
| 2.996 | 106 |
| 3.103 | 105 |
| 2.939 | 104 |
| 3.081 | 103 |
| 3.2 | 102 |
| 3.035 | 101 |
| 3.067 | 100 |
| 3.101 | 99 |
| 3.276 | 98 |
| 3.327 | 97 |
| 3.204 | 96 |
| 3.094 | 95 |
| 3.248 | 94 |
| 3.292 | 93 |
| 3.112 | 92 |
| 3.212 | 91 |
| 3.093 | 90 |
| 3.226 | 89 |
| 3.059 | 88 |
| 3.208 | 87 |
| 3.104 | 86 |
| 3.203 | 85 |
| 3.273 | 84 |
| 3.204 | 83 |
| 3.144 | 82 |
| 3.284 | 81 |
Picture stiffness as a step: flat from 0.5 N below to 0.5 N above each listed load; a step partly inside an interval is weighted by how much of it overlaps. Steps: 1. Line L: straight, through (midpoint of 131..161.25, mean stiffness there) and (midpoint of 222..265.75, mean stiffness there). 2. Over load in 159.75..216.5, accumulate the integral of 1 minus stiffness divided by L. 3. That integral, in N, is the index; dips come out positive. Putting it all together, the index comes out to 3.81 N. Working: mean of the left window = 2.97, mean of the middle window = 2.8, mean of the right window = 3.05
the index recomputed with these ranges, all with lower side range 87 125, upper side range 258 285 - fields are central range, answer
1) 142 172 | 0.5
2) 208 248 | -0.5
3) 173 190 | 4.0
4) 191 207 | -0.2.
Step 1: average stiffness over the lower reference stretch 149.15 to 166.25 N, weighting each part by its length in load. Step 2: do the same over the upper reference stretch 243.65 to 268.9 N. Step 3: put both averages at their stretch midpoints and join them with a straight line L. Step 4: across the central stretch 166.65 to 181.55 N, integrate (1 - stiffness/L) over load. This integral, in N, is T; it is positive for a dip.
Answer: 4.0 N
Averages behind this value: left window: 3.07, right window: 3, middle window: 2.24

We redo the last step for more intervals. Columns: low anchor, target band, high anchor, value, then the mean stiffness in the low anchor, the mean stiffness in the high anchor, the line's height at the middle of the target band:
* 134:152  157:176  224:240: 1.4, 2.94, 3.11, 2.99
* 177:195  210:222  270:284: -1.5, 2.6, 3.03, 2.74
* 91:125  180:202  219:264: 1.5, 3.04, 3.05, 3.05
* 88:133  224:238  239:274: -0.5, 2.99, 3.01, 3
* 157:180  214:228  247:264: -1.2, 2.61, 3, 2.84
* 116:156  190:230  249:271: -1.6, 2.89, 3.02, 2.97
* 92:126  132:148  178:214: 0.5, 3.03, 2.88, 2.97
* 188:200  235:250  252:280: -0.2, 3.01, 3.02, 3.01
